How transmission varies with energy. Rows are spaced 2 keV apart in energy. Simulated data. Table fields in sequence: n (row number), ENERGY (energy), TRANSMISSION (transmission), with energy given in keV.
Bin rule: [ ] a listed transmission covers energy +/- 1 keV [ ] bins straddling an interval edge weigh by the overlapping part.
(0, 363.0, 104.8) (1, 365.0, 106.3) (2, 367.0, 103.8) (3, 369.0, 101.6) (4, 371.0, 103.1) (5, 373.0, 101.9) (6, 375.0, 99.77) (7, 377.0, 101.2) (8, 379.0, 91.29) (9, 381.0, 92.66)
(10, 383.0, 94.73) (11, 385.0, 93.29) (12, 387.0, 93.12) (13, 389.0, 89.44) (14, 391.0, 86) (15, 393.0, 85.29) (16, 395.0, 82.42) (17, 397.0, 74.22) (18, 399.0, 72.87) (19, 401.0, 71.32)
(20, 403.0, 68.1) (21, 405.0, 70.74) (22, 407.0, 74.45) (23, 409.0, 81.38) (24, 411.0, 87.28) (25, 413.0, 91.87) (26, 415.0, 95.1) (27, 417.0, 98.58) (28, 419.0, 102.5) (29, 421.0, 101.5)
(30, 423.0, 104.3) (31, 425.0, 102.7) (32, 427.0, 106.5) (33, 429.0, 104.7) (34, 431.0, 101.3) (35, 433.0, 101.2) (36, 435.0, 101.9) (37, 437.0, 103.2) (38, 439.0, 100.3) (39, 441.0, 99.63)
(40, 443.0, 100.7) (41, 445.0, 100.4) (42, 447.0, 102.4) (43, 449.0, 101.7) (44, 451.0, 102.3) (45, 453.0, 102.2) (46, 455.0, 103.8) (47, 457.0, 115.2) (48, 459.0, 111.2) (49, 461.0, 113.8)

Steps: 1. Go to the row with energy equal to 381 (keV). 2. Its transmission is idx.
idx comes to 92.66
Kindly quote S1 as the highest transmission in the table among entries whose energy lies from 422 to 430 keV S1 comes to 106.5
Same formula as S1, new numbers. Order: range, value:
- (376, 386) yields 101.2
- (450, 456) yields 103.8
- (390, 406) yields 86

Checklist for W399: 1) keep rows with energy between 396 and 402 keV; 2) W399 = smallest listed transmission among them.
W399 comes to 71.32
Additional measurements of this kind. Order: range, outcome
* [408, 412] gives 81.38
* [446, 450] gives 101.7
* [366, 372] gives 101.6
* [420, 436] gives 101.2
